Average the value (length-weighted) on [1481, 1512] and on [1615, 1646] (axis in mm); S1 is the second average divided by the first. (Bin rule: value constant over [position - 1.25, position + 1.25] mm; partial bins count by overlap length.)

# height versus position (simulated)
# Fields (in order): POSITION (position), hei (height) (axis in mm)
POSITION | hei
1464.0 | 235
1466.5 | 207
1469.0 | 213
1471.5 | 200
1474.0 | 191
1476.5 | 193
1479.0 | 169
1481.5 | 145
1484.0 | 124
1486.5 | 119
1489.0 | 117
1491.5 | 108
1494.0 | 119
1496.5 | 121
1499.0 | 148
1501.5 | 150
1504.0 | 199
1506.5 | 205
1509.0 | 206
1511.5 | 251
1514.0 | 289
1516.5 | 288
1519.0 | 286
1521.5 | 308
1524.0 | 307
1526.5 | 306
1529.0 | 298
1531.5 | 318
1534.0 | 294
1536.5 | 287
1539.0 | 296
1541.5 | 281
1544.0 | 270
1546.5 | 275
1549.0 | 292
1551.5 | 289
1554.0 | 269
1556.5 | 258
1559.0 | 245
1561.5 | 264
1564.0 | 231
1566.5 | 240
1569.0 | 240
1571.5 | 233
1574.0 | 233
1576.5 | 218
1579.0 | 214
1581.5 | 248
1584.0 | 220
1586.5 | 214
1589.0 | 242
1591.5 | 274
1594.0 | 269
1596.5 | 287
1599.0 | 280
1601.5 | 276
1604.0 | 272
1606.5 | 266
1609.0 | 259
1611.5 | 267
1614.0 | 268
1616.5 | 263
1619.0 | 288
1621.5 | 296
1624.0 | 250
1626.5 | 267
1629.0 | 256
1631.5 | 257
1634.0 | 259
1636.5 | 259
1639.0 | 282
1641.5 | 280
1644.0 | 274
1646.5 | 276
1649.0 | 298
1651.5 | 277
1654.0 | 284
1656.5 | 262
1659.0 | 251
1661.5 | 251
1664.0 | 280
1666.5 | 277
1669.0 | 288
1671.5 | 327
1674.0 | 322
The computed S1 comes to 1.76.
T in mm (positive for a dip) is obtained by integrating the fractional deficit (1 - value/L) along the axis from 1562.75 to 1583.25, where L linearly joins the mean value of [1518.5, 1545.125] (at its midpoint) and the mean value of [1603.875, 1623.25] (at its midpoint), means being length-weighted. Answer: 3.75 mm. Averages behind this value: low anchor 296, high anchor 272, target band 232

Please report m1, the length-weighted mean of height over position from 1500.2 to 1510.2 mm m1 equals 190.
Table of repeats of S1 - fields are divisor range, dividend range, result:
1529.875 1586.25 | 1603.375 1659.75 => 1.04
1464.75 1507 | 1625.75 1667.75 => 1.68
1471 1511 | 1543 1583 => 1.59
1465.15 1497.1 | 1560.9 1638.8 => 1.63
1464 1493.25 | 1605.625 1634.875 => 1.62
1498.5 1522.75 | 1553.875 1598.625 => 1.04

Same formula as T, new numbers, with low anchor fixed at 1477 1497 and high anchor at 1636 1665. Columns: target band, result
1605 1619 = -1.6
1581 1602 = -3.2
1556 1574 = -4.1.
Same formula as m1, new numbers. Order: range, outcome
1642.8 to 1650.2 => 283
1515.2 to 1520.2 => 287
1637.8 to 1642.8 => 281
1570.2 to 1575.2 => 233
